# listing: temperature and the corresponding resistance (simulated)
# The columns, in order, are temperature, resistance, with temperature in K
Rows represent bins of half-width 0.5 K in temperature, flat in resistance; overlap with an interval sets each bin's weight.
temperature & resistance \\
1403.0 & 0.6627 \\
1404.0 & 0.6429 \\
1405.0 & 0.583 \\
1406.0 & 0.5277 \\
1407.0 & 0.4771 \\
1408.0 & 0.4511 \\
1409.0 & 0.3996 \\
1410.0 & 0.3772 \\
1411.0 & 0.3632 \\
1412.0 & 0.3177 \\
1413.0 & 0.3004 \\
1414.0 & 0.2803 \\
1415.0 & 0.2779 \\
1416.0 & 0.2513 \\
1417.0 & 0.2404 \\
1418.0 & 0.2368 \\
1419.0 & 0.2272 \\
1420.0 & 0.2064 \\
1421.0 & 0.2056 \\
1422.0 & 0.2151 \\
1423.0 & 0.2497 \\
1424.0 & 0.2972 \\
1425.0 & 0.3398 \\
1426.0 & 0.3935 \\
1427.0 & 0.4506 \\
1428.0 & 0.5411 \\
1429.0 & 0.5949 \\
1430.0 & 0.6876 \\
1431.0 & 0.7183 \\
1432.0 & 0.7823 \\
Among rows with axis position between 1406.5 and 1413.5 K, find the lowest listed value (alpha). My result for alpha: 0.3004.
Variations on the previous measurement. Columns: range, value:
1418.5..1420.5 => 0.2064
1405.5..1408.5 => 0.4511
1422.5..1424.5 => 0.2497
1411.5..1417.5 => 0.2404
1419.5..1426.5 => 0.2056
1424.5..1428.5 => 0.3398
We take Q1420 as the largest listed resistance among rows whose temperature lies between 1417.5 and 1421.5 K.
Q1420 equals 0.2368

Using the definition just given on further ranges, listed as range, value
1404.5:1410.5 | 0.583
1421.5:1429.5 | 0.5949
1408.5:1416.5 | 0.3996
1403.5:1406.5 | 0.6429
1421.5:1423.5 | 0.2497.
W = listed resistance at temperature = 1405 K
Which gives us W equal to 0.583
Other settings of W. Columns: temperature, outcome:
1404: 0.6429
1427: 0.4506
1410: 0.3772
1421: 0.2056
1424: 0.2972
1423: 0.2497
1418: 0.2368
